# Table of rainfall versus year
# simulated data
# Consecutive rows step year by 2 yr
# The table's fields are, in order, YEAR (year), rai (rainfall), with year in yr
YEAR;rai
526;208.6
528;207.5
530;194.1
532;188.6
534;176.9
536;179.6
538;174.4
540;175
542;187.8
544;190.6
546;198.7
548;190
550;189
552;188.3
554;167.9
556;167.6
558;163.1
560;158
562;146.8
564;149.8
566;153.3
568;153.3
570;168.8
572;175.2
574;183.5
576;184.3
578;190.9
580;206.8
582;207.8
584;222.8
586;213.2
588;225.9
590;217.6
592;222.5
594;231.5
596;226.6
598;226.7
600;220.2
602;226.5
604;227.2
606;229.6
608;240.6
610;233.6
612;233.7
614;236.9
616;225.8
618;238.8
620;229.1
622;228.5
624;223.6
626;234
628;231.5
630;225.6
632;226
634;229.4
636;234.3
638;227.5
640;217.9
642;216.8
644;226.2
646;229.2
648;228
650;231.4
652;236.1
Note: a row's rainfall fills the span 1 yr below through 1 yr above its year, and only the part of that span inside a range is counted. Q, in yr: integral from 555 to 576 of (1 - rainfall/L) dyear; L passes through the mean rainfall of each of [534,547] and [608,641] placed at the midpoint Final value 3.7 yr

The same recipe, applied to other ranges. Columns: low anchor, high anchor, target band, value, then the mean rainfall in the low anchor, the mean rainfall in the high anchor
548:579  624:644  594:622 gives -3.4 yr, 170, 227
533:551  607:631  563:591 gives 2.3 yr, 185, 232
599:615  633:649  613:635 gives -0.1 yr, 231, 226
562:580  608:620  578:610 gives -2.9 yr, 171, 234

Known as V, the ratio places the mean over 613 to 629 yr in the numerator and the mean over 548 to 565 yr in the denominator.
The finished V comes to 1.4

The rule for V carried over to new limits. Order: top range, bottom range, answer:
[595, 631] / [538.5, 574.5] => 1.33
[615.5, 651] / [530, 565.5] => 1.29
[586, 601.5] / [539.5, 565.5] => 1.28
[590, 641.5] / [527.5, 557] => 1.24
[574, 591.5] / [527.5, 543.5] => 1.12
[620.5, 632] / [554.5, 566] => 1.45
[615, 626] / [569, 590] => 1.15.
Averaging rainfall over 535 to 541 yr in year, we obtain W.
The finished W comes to 176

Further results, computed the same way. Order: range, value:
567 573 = 166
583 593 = 220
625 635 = 229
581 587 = 215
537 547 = 185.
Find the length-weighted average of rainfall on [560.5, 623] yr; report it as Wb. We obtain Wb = 209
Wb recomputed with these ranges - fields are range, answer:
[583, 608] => 225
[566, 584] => 184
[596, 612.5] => 229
